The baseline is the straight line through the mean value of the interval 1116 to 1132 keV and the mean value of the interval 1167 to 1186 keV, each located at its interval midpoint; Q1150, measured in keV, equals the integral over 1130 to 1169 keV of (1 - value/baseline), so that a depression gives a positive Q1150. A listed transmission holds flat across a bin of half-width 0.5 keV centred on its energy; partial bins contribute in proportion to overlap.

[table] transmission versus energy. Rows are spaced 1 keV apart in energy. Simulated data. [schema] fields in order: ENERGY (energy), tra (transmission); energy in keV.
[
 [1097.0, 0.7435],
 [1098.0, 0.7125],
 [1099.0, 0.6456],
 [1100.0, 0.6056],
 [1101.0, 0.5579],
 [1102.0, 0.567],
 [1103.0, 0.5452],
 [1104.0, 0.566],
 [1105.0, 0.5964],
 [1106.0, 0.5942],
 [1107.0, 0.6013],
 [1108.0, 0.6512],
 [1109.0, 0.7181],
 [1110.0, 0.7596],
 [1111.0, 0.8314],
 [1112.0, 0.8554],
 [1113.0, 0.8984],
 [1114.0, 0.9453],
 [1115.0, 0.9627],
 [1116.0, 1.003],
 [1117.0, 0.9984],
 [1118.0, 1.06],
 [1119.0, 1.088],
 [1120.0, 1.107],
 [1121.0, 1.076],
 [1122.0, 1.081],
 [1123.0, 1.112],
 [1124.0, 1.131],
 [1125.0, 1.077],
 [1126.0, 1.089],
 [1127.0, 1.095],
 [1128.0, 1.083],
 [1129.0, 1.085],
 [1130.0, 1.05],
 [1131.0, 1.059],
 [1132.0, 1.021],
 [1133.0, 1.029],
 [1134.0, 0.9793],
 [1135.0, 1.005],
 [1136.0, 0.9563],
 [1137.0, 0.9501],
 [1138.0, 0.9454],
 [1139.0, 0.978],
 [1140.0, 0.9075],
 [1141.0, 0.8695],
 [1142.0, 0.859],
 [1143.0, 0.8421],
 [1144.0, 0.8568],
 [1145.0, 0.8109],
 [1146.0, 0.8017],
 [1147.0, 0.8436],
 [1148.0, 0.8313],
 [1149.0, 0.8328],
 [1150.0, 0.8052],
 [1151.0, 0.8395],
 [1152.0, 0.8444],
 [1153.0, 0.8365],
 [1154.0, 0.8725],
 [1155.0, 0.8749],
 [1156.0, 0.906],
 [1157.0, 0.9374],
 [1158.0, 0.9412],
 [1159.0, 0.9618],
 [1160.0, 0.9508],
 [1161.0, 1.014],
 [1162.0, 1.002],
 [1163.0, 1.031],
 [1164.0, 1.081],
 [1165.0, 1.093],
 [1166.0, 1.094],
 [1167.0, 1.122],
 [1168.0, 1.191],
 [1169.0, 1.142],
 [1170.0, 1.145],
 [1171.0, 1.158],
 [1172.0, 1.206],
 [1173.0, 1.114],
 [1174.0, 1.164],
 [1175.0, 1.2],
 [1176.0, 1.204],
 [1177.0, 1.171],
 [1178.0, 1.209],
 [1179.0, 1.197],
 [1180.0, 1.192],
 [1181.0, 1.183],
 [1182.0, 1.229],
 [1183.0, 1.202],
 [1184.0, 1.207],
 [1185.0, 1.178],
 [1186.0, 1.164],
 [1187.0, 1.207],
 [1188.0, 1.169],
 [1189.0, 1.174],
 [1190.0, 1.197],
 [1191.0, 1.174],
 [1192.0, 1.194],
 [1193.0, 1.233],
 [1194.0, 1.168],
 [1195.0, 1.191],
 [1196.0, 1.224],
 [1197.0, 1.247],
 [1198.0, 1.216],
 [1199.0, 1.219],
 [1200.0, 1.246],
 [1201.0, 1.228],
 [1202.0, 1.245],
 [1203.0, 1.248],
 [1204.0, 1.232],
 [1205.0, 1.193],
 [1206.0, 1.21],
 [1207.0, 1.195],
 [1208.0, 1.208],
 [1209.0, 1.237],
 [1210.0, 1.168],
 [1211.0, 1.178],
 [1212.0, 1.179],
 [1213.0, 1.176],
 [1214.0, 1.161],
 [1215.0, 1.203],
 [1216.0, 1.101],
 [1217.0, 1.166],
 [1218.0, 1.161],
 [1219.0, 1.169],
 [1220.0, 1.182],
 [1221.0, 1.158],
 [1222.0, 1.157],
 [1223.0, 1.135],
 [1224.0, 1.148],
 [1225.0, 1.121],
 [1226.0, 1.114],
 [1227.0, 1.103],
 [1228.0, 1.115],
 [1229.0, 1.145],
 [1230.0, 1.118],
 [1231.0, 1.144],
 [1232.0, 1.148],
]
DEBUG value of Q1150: 6.3 keV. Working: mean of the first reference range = 1.08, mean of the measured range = 0.945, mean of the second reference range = 1.18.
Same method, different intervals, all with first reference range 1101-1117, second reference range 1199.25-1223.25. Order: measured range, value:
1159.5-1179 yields -2.24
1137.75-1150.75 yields 0.54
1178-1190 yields -1.37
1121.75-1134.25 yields -3.72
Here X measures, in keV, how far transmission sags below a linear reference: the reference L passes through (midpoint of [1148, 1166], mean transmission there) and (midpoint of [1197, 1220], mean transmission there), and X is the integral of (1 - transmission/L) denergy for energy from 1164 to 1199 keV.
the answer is -4.07 keV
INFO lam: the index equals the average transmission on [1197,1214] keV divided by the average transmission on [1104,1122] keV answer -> 1.4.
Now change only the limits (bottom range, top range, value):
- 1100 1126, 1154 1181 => 1.27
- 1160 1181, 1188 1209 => 1.07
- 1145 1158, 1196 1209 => 1.43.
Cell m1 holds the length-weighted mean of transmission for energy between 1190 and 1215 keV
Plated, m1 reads 1.21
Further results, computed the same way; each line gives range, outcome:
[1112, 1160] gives 0.959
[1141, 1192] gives 1.04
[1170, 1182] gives 1.18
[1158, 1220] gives 1.17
